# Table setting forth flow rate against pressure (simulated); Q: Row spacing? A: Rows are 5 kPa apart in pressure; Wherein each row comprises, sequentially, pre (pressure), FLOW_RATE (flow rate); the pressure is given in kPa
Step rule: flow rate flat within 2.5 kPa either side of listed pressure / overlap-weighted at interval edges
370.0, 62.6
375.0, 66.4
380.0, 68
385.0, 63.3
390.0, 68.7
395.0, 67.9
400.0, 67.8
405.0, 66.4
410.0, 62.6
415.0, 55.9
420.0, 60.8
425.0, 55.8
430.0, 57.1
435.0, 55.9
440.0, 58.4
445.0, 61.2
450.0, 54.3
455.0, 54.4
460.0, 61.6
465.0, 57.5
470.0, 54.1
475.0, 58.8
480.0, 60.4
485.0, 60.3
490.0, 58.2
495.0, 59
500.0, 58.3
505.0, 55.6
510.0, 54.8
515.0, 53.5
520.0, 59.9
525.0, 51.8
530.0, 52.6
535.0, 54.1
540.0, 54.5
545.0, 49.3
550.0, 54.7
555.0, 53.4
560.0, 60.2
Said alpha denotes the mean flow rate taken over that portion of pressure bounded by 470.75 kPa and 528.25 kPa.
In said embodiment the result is 57.2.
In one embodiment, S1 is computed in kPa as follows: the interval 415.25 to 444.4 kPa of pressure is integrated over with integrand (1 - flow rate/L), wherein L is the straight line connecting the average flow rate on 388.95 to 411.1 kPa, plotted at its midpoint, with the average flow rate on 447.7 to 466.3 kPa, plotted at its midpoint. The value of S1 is 1.8 kPa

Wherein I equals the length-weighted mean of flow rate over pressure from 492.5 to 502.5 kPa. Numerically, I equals 58.6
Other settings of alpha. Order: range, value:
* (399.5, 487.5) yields 58.9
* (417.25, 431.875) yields 57.9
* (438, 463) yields 58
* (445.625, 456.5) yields 55.5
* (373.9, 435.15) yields 63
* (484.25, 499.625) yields 58.9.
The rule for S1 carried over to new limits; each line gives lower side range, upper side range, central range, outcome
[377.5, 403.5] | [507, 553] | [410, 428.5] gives 1.8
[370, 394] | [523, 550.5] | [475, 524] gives -1.5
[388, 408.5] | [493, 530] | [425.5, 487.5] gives 3.7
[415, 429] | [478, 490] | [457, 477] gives 0.5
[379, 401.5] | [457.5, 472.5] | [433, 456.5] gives 1.3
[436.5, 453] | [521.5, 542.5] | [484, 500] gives -1.0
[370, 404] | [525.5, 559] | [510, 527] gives 0.1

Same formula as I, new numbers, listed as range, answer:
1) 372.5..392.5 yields 66.6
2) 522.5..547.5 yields 52.5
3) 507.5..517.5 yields 54.1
